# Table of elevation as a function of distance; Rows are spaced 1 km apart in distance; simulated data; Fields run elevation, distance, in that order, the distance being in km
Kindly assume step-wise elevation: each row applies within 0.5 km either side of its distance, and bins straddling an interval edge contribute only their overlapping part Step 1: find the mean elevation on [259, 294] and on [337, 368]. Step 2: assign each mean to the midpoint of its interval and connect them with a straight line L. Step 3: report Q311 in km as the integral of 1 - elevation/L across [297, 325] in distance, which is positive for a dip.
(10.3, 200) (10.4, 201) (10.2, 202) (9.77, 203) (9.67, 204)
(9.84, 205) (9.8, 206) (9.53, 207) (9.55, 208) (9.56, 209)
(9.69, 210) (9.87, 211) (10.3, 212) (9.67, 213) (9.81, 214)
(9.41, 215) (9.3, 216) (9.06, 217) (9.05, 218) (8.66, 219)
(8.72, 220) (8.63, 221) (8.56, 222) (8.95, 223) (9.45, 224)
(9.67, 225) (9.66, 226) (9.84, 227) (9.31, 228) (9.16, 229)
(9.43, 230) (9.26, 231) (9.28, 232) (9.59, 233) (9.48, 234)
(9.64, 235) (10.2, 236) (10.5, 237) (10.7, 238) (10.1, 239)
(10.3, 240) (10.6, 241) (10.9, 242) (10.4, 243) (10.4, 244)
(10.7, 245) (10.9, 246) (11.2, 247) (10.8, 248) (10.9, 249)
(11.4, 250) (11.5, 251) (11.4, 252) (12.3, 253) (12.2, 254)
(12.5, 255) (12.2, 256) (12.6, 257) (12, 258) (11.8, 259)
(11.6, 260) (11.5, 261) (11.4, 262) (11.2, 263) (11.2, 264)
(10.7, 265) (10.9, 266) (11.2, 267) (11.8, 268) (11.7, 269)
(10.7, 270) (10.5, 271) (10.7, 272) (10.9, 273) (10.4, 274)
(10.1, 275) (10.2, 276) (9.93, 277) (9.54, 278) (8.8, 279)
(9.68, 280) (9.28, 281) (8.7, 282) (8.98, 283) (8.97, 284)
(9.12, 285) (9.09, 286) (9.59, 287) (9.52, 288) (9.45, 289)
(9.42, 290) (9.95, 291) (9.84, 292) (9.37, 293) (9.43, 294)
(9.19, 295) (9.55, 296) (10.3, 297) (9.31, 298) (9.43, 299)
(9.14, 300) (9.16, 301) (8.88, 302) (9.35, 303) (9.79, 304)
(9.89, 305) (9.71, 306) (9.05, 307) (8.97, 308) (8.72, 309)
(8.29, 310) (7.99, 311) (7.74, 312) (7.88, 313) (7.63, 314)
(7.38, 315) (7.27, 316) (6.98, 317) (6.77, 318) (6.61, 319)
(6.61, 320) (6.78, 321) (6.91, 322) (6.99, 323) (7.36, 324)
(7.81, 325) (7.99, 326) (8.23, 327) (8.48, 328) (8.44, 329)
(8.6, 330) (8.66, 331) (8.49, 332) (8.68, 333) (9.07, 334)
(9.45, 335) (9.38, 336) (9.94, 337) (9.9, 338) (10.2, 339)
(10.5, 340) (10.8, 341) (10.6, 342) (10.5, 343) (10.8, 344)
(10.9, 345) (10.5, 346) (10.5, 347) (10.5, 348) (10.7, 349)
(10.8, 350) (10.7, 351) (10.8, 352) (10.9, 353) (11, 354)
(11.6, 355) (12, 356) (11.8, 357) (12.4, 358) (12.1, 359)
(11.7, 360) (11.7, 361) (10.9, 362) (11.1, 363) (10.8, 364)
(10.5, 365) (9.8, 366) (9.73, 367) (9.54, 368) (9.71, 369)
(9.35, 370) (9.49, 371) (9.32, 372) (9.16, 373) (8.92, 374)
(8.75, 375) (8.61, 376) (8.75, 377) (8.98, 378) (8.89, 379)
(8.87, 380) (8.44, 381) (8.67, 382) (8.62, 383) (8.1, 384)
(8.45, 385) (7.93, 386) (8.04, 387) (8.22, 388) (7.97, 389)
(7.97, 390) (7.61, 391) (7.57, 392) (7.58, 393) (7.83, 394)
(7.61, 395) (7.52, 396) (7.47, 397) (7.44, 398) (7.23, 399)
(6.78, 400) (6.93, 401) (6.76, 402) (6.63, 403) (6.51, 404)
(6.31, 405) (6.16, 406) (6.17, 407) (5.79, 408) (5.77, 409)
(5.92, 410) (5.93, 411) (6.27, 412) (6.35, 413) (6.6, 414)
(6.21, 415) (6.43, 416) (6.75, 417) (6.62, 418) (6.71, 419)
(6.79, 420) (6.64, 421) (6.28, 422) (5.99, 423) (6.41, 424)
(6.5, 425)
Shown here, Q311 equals 6.09 km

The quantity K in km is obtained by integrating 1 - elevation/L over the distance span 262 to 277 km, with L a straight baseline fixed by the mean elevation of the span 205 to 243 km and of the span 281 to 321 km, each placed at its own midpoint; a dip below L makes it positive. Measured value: -2.86 km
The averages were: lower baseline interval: 9.61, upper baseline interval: 8.78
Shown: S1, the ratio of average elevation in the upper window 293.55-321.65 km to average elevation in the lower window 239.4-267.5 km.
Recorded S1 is 0.8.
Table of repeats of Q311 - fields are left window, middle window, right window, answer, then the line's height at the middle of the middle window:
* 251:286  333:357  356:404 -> -2.6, 9.49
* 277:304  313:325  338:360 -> 3.6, 10.1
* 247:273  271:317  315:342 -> 3.2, 9.92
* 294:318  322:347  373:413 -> -2.7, 8.35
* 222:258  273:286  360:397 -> 0.7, 10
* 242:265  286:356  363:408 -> 4.1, 9.79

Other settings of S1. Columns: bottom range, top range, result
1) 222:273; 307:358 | 0.85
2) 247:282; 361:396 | 0.81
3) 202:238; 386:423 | 0.72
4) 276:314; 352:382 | 1.10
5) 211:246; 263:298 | 1.03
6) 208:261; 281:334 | 0.84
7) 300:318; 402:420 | 0.75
